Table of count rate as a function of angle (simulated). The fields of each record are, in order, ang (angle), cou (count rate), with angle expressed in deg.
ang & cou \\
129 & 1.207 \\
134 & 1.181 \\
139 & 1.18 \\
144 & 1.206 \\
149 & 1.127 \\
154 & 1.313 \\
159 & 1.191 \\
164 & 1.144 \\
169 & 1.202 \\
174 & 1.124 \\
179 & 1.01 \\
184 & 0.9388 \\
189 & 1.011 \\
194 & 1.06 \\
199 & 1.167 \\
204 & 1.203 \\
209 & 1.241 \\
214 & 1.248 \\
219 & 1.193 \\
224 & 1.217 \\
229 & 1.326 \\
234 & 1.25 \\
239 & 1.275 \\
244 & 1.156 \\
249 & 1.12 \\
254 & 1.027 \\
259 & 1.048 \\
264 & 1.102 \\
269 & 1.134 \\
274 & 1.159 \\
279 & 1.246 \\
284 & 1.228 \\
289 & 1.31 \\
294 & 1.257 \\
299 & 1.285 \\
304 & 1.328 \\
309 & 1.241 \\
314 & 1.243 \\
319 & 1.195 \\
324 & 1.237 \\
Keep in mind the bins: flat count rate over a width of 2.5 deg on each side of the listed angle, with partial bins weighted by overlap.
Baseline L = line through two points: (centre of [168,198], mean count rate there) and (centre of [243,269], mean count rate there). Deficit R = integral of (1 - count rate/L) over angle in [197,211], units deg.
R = -1.8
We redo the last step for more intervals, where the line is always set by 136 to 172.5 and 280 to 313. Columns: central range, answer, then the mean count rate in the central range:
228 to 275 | 3.5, 1.15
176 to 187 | 2.0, 0.983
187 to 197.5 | 1.4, 1.05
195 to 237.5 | 0.1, 1.23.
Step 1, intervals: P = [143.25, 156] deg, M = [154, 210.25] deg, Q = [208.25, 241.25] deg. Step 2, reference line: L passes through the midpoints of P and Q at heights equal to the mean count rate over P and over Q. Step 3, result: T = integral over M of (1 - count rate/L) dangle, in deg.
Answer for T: 4.8 deg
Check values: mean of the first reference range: 1.21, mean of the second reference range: 1.25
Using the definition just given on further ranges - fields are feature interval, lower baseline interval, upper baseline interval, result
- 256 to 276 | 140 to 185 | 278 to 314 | 2.17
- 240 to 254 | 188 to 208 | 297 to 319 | 0.65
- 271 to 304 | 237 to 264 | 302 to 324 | -1.53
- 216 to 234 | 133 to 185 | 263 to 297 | -0.94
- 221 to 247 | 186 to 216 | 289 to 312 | -1.06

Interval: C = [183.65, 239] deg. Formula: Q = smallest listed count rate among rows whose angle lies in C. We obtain 0.9388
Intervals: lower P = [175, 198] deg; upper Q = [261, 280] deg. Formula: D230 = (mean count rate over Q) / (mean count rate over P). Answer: 1.12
